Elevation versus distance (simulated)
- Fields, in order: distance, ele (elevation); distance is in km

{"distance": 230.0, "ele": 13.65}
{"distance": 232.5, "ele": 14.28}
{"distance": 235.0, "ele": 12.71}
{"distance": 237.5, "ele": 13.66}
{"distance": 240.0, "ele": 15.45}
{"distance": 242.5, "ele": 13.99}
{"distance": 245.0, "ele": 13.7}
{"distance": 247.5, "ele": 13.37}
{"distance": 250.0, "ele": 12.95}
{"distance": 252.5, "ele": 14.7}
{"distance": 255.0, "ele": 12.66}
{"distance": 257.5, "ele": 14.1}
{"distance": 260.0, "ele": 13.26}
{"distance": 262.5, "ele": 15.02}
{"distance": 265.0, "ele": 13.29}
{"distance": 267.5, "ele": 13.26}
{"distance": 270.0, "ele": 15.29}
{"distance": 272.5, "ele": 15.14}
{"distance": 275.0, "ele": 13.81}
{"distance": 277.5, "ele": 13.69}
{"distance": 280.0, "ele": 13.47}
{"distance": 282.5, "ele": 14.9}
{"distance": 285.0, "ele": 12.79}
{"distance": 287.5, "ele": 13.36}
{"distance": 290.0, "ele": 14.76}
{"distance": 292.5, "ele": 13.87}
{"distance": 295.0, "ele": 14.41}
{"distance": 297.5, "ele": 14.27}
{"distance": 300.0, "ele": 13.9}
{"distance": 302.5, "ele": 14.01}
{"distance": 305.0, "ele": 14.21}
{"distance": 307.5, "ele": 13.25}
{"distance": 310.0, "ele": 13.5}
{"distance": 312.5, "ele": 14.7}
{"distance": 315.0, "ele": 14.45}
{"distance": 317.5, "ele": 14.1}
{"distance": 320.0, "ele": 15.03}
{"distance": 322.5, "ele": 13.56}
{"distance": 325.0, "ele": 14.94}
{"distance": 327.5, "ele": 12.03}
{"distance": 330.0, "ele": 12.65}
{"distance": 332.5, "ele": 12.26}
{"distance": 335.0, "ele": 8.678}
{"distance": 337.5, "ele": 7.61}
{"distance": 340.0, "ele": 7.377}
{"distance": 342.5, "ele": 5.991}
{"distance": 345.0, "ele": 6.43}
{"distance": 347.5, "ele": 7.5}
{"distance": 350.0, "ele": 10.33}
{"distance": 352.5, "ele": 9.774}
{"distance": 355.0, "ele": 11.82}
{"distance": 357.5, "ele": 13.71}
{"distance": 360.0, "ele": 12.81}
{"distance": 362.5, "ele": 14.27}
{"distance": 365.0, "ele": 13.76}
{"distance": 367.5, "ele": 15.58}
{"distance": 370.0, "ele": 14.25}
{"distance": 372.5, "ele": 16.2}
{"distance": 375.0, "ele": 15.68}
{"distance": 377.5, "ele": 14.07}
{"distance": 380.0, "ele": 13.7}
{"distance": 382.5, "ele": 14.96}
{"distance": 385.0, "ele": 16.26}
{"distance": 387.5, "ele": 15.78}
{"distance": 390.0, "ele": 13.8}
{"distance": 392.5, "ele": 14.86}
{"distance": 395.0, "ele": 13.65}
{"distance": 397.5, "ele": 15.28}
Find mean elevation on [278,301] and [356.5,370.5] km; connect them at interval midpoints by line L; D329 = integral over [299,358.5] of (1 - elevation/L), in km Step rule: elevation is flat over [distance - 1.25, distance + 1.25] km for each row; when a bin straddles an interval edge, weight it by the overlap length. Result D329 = 9.7 km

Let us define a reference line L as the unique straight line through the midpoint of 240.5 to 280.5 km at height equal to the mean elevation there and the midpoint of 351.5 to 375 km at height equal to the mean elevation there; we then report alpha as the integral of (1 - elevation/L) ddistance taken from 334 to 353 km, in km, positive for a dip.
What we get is 8.12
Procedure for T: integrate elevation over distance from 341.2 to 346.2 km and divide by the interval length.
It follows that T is 6.22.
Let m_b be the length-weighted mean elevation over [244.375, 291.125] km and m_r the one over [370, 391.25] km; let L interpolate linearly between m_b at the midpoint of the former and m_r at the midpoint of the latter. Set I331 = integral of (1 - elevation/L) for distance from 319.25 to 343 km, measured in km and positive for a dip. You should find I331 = 5.6 km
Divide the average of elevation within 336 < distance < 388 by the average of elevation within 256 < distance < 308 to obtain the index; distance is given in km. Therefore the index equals 0.9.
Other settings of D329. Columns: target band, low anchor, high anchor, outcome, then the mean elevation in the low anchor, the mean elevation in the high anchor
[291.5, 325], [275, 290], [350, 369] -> -1.6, 13.7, 12.9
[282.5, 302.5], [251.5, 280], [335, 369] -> -1.7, 14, 10.5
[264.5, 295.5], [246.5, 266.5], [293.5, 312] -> -0.4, 13.7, 14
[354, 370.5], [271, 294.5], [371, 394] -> 1.2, 14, 15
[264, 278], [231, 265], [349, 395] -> -0.3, 13.8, 14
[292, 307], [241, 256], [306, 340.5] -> -1.4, 13.6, 12.6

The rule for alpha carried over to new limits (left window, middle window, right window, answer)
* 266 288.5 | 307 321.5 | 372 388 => 0.2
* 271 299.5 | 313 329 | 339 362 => -3.2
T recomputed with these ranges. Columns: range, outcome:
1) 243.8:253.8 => 13.7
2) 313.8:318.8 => 14.3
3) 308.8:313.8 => 14.1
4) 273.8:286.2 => 13.7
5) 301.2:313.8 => 13.9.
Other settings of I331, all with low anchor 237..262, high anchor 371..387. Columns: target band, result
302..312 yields 0.43 km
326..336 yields 2.12 km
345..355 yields 3.82 km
